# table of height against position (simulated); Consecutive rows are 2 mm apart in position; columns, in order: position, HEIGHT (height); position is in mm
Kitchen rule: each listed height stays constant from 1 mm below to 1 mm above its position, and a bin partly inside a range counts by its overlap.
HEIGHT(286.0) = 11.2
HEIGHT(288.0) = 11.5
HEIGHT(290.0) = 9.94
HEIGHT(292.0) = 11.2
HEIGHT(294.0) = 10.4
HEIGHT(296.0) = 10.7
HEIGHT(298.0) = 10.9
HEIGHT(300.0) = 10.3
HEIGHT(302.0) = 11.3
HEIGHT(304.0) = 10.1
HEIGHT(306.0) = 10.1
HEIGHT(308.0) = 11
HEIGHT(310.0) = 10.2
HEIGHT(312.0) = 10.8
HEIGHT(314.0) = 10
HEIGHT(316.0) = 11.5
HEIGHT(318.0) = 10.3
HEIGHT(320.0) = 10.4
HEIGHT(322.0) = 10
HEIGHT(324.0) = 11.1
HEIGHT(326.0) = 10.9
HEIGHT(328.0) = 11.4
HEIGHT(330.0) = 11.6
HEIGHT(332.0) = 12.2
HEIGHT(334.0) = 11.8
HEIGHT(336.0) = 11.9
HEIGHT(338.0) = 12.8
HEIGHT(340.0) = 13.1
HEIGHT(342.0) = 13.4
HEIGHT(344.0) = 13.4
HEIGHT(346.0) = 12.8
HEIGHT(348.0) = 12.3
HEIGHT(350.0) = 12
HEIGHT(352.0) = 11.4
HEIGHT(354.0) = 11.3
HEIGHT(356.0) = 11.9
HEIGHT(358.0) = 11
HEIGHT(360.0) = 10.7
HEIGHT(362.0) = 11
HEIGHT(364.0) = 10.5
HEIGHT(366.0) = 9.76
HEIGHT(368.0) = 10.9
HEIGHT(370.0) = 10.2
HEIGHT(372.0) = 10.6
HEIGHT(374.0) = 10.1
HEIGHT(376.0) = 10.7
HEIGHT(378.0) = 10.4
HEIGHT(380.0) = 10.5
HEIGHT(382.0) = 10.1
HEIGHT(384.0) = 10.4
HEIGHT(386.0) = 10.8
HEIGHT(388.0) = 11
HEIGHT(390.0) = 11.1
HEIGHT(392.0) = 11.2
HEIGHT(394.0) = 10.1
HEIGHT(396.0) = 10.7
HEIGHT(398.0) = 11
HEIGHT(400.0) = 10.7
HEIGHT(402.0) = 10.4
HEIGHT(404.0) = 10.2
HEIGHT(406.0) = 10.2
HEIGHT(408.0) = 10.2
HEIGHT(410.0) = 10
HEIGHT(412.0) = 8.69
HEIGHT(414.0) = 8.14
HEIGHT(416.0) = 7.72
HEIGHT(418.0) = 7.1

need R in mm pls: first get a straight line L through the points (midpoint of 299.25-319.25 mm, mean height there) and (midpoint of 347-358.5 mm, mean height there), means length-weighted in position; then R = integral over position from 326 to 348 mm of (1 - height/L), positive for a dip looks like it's -2.11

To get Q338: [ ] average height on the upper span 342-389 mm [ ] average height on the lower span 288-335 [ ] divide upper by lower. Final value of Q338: 1.03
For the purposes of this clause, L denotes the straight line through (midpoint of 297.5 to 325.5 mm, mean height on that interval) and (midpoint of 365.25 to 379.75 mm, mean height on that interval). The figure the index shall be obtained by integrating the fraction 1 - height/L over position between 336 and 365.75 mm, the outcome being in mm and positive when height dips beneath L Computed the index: -4.1 mm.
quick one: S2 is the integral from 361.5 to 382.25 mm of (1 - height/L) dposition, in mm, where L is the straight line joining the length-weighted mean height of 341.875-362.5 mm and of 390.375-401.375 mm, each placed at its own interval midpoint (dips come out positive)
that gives 1.72 mm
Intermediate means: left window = 11.9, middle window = 10.4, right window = 10.7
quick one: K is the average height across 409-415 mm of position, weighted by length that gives 8.94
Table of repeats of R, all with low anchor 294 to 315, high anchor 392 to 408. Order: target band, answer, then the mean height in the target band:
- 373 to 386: 0.1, 10.4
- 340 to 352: -2.5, 12.7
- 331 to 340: -1.5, 12.3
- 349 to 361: -1.0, 11.4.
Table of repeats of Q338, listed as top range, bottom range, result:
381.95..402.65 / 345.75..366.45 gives 0.95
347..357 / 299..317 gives 1.11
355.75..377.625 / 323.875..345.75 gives 0.87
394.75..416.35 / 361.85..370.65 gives 0.95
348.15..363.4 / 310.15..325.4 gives 1.07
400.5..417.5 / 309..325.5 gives 0.89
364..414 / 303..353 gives 0.90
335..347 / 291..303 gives 1.19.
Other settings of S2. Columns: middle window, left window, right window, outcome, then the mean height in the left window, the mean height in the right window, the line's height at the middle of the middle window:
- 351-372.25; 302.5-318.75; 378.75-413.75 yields -0.8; 10.5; 10.4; 10.4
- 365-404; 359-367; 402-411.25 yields -0.9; 10.5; 10.1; 10.3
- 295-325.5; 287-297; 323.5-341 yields 1.8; 10.7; 11.9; 11.3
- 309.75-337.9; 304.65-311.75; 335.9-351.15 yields 1.0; 10.5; 12.7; 11.5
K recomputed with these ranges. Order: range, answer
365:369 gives 10.3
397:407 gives 10.5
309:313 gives 10.5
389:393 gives 11.1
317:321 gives 10.4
